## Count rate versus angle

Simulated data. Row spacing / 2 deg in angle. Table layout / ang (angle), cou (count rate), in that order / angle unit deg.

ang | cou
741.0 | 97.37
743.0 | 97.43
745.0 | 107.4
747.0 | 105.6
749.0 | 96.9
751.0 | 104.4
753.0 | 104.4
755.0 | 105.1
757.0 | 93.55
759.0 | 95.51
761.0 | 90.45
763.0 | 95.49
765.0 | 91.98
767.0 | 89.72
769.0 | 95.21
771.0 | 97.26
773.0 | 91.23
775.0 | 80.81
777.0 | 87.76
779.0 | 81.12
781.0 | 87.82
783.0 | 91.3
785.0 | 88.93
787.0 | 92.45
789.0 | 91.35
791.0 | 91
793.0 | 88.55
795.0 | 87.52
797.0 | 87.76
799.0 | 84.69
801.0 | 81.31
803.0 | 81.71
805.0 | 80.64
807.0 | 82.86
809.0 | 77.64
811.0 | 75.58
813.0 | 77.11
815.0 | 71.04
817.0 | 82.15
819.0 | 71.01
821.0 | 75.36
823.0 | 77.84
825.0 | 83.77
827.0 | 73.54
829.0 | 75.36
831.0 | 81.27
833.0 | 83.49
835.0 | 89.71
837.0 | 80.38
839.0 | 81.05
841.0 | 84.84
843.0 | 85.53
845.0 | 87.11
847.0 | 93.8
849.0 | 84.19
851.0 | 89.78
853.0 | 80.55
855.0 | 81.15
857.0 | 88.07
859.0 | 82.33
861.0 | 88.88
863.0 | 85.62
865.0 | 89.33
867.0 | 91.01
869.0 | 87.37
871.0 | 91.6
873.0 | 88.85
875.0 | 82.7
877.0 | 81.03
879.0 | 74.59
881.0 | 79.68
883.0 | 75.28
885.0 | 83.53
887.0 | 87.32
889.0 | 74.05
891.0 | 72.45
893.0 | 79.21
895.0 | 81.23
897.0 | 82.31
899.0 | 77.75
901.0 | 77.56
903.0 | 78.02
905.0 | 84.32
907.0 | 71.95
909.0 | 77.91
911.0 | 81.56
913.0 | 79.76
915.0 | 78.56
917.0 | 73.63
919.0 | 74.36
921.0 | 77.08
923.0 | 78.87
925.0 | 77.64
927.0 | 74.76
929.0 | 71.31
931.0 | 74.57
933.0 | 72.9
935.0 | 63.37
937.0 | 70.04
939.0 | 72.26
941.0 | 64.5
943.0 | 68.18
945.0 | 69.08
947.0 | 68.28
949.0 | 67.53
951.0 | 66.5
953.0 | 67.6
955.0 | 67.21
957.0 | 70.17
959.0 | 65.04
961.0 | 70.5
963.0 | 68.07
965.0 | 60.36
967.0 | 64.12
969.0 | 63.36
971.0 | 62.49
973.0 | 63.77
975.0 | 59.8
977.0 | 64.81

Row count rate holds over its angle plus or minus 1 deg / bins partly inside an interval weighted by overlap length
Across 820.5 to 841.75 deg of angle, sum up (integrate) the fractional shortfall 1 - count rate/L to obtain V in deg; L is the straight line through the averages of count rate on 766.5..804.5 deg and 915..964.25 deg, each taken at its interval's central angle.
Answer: 0.59 deg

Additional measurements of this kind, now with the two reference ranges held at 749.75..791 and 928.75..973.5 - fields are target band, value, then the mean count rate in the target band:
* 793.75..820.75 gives 2.35 deg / 80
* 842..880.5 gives -2.83 deg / 85.9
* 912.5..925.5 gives -0.92 deg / 77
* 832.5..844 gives -0.13 deg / 84.2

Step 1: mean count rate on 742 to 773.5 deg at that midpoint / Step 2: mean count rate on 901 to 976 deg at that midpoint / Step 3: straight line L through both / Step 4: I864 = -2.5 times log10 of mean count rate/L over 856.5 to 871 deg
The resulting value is -0.07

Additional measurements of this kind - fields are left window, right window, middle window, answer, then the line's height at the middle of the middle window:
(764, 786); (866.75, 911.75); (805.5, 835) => 0.10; 86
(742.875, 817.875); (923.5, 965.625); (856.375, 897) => -0.07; 77.7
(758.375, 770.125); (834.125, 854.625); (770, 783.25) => 0.05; 91.9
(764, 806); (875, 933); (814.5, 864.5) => 0.01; 83.4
